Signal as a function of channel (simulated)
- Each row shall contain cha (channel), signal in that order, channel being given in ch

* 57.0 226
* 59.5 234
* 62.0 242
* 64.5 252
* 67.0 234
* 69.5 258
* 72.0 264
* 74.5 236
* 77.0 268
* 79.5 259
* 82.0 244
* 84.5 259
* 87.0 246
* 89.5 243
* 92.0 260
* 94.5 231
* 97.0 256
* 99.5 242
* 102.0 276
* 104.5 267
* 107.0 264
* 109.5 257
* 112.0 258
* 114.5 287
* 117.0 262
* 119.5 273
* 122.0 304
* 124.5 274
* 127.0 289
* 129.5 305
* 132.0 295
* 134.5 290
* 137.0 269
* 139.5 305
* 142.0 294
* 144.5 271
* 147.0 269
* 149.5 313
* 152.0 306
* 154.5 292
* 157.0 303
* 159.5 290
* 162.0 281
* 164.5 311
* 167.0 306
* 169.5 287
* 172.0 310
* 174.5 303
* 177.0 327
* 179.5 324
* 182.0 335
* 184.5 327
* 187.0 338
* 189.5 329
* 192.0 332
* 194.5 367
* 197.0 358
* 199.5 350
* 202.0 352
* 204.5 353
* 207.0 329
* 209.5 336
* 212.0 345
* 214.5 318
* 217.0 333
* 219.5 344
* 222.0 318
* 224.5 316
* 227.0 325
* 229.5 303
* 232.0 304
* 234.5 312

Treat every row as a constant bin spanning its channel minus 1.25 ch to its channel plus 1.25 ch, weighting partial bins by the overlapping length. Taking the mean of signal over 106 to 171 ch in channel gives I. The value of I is 287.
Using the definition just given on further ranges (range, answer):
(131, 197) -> 308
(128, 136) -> 296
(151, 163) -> 294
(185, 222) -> 341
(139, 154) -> 292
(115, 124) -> 280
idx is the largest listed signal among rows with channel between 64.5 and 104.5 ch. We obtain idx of 276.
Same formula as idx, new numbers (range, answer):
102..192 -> 338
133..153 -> 313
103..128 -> 304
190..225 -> 367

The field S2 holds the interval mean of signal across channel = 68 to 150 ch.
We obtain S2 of 269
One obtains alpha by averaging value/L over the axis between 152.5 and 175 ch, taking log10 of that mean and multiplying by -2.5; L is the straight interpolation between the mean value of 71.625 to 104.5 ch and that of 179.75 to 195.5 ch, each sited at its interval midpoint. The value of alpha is 0.06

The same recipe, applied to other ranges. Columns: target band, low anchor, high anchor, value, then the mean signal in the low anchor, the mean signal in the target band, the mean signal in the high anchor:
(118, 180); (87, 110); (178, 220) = 0.01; 255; 295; 339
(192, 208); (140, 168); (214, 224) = -0.10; 294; 350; 328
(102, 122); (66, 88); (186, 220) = 0.03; 252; 270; 342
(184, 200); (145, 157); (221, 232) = -0.13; 294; 343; 314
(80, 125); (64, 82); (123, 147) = 0.03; 252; 261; 287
